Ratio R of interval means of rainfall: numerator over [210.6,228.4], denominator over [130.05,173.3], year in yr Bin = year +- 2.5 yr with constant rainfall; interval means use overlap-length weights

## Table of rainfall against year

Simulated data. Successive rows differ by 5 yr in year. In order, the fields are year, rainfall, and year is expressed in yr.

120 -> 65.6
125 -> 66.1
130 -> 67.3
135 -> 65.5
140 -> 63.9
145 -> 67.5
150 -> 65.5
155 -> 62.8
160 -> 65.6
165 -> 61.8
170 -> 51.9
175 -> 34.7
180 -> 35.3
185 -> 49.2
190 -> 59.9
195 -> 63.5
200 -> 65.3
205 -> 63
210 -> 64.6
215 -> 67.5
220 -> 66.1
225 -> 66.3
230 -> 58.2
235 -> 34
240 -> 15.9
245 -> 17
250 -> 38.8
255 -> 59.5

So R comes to 1.1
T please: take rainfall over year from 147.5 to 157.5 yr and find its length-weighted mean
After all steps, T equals 64.2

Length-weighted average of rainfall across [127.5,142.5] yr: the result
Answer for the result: 65.6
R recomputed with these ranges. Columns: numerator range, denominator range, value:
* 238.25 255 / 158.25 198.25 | 0.56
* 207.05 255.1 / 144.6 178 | 0.84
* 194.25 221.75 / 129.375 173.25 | 1.03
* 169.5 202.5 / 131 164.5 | 0.79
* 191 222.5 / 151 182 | 1.22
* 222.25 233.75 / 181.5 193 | 1.11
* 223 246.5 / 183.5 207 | 0.64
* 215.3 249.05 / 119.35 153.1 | 0.67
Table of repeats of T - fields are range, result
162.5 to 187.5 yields 46.6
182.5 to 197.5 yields 57.5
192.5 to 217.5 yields 64.8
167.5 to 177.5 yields 43.3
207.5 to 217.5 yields 66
